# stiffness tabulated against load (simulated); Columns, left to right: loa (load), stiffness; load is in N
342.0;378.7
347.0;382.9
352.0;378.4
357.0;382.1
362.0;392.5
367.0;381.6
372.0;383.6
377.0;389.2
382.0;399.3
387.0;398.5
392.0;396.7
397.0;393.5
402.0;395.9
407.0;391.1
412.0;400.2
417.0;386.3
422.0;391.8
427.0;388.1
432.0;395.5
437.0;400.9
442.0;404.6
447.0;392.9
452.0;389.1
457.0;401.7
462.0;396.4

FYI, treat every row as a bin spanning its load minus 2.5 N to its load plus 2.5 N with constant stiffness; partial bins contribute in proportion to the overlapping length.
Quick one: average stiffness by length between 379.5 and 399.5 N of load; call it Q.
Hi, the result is 397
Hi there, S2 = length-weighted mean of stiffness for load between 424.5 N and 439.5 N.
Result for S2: 395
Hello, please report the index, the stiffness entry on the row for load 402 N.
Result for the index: 395.9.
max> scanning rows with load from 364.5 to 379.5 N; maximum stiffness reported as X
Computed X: 389.2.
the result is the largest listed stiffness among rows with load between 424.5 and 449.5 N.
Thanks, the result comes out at 404.6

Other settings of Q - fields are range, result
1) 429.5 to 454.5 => 397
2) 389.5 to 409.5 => 394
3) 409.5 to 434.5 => 392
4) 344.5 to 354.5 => 381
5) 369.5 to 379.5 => 386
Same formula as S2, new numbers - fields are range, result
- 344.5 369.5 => 384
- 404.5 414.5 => 396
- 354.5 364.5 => 387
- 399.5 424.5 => 393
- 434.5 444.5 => 403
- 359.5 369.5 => 387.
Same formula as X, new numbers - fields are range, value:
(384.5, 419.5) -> 400.2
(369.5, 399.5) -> 399.3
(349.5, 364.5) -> 392.5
